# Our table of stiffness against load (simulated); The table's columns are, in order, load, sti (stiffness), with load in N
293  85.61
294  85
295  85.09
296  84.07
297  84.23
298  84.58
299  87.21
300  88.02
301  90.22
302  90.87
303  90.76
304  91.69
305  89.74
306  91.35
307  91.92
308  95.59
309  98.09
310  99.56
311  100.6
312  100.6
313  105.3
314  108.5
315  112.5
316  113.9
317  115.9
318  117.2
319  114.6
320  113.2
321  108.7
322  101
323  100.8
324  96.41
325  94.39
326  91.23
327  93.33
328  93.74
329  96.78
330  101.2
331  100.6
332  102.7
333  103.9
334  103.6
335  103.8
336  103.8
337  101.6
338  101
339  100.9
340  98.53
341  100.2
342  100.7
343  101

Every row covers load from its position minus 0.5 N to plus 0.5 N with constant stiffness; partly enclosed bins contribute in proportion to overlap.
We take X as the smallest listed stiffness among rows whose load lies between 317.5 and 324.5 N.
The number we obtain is 96.41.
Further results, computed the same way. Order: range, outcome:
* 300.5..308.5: 89.74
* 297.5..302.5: 84.58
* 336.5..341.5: 98.53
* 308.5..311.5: 98.09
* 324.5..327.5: 91.23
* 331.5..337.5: 101.6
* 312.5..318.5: 105.3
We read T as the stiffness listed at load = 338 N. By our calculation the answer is 101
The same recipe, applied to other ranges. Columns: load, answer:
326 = 91.23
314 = 108.5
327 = 93.33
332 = 102.7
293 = 85.61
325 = 94.39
